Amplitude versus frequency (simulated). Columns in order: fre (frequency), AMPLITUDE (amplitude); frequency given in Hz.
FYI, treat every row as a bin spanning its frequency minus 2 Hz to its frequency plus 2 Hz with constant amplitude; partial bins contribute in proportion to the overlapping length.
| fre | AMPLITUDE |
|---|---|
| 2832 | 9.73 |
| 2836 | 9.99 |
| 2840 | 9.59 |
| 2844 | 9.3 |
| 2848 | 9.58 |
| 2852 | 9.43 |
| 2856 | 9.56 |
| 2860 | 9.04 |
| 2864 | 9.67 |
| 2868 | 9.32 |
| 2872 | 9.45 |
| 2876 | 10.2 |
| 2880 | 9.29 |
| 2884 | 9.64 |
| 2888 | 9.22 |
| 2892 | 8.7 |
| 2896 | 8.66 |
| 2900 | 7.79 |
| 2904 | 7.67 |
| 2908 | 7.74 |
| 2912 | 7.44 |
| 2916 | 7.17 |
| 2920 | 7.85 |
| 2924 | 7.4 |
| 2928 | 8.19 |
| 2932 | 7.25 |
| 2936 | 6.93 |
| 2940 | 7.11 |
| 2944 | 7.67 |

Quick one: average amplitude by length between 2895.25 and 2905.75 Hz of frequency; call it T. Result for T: 7.97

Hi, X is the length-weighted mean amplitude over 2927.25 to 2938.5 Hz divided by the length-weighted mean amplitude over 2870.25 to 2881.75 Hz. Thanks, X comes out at 0.8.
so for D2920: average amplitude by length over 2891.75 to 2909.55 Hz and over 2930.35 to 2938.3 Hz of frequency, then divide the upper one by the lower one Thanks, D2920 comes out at 0.88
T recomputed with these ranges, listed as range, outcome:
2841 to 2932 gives 8.72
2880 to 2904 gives 8.75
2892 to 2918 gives 7.82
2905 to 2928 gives 7.58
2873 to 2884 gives 9.7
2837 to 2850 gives 9.53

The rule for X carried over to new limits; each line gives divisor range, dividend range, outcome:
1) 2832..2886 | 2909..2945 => 0.78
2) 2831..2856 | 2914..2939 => 0.78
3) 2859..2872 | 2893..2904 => 0.87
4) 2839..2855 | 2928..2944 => 0.77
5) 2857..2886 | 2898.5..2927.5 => 0.80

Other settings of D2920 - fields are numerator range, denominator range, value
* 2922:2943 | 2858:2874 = 0.79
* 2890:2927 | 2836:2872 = 0.83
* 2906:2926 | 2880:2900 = 0.84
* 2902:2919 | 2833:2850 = 0.78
